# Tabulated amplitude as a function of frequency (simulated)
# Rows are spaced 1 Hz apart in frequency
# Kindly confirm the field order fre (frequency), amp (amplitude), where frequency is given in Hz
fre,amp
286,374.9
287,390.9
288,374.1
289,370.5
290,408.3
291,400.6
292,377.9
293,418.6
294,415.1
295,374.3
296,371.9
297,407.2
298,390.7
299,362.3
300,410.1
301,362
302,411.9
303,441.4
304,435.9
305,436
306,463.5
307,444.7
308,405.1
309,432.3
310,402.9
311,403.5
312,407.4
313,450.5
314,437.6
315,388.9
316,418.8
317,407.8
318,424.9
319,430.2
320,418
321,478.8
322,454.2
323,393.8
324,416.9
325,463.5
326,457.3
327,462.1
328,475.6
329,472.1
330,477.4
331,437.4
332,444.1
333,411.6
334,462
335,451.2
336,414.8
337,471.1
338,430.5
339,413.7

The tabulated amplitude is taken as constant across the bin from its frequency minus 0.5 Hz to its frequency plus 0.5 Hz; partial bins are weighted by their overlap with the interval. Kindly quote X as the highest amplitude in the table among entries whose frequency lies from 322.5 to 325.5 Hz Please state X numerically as 463.5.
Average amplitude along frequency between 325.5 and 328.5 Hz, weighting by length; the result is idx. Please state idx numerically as 465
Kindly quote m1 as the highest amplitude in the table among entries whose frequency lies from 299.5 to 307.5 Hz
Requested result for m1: 463.5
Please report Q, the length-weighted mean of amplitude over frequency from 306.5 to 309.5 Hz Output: 427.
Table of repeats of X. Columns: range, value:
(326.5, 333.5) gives 477.4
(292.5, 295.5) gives 418.6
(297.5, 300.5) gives 410.1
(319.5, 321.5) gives 478.8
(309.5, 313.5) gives 450.5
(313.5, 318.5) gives 437.6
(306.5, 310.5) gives 444.7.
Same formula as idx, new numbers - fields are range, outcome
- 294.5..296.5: 373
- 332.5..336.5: 435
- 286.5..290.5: 386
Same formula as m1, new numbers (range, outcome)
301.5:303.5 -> 441.4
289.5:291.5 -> 408.3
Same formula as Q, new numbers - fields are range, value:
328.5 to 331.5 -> 462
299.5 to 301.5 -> 386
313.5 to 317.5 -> 413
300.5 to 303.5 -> 405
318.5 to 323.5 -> 435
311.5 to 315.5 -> 421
